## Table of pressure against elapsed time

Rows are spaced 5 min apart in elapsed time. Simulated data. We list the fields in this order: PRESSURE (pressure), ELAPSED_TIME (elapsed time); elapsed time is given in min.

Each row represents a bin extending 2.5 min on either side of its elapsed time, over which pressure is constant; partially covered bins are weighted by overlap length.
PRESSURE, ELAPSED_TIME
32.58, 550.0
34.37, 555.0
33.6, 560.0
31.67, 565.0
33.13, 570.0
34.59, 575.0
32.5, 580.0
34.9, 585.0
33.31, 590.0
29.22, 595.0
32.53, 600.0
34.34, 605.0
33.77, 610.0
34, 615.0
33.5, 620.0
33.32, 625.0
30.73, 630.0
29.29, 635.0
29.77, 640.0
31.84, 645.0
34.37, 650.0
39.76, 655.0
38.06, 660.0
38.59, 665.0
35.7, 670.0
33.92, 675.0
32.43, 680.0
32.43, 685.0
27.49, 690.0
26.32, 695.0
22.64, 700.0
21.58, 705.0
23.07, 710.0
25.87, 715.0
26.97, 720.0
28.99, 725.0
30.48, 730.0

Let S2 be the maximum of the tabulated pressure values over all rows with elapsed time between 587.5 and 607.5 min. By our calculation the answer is 34.34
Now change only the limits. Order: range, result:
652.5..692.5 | 39.76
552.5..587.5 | 34.9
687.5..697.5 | 27.49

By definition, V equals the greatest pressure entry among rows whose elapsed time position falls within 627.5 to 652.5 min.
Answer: 34.37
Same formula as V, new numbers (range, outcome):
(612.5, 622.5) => 34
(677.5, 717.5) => 32.43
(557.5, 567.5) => 33.6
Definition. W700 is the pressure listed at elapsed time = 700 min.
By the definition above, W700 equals 22.64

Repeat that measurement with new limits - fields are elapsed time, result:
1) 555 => 34.37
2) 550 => 32.58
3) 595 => 29.22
